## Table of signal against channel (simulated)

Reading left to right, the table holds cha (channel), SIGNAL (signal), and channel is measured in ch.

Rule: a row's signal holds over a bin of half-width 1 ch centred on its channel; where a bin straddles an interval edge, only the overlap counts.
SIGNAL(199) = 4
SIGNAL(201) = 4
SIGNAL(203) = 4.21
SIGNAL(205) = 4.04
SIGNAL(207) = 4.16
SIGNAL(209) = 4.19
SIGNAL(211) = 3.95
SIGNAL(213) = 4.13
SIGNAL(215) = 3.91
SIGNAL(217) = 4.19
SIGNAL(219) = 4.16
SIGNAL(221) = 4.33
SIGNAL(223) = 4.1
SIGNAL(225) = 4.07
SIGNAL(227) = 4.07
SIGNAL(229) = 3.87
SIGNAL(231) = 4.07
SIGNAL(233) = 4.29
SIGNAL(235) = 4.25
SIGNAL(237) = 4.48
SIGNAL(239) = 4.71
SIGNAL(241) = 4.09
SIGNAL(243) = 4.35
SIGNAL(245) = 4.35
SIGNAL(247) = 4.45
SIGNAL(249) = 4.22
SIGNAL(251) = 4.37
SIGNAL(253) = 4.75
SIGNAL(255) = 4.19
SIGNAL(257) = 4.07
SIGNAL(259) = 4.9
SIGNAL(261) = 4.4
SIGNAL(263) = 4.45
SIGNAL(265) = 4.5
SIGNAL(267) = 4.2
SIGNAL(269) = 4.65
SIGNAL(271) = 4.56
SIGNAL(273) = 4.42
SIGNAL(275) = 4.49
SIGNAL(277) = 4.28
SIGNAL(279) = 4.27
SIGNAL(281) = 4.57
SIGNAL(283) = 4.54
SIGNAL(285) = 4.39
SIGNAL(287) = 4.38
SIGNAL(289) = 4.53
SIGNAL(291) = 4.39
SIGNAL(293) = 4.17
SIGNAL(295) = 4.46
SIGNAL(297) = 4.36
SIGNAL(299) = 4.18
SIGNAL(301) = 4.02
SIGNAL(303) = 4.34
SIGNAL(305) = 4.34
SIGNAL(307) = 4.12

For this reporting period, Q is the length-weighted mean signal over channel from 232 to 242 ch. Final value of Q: 4.36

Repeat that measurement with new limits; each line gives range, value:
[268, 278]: 4.48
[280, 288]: 4.47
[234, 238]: 4.37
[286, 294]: 4.37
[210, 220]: 4.07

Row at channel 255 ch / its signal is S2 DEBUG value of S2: 4.19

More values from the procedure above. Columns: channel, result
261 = 4.4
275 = 4.49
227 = 4.07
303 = 4.34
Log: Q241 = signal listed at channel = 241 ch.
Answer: 4.09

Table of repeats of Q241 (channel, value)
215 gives 3.91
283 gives 4.54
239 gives 4.71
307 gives 4.12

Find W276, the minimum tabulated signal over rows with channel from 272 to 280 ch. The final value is 4.27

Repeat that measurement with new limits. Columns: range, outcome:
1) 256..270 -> 4.07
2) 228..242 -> 3.87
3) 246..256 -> 4.19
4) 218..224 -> 4.1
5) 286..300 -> 4.17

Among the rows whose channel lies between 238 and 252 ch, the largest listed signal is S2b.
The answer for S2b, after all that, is 4.71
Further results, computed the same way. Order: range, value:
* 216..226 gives 4.33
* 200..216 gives 4.21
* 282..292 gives 4.54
